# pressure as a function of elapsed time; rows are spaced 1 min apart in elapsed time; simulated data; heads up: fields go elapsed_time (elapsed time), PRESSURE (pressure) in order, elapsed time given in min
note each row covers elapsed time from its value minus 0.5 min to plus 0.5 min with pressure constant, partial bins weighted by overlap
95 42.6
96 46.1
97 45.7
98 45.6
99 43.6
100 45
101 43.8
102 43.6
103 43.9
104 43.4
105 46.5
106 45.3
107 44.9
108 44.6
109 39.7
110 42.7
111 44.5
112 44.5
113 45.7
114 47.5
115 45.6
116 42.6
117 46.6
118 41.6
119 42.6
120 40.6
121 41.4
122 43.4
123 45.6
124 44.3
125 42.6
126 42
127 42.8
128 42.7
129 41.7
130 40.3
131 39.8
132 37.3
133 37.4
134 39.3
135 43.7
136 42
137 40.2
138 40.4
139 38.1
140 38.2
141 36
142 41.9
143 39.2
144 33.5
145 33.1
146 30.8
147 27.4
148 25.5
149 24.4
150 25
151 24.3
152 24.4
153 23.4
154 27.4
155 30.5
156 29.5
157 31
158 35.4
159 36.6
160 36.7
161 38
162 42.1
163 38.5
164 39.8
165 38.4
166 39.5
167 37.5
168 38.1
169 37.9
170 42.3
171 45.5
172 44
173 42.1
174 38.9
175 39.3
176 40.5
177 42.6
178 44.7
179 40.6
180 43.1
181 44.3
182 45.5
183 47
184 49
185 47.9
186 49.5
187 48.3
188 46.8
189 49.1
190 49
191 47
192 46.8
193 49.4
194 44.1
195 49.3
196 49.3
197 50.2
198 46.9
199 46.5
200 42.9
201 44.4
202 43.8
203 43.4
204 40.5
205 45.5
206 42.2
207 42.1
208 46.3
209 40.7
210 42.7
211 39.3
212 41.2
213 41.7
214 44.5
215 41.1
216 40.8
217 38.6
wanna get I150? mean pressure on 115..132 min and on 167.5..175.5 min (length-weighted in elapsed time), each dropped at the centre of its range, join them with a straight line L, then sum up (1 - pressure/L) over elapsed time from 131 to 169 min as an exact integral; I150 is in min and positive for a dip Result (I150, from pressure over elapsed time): 6.2 min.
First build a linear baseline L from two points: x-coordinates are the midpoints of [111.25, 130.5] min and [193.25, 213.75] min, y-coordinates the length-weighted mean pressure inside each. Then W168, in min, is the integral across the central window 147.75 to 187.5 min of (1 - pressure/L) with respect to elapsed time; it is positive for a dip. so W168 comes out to 5.3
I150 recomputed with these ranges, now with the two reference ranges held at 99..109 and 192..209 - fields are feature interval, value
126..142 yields 1.6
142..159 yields 5.7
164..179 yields 1.4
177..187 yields -0.1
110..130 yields 0.4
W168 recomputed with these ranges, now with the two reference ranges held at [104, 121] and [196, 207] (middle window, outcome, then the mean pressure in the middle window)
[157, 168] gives 1.61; 37.9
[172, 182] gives 0.55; 42.1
